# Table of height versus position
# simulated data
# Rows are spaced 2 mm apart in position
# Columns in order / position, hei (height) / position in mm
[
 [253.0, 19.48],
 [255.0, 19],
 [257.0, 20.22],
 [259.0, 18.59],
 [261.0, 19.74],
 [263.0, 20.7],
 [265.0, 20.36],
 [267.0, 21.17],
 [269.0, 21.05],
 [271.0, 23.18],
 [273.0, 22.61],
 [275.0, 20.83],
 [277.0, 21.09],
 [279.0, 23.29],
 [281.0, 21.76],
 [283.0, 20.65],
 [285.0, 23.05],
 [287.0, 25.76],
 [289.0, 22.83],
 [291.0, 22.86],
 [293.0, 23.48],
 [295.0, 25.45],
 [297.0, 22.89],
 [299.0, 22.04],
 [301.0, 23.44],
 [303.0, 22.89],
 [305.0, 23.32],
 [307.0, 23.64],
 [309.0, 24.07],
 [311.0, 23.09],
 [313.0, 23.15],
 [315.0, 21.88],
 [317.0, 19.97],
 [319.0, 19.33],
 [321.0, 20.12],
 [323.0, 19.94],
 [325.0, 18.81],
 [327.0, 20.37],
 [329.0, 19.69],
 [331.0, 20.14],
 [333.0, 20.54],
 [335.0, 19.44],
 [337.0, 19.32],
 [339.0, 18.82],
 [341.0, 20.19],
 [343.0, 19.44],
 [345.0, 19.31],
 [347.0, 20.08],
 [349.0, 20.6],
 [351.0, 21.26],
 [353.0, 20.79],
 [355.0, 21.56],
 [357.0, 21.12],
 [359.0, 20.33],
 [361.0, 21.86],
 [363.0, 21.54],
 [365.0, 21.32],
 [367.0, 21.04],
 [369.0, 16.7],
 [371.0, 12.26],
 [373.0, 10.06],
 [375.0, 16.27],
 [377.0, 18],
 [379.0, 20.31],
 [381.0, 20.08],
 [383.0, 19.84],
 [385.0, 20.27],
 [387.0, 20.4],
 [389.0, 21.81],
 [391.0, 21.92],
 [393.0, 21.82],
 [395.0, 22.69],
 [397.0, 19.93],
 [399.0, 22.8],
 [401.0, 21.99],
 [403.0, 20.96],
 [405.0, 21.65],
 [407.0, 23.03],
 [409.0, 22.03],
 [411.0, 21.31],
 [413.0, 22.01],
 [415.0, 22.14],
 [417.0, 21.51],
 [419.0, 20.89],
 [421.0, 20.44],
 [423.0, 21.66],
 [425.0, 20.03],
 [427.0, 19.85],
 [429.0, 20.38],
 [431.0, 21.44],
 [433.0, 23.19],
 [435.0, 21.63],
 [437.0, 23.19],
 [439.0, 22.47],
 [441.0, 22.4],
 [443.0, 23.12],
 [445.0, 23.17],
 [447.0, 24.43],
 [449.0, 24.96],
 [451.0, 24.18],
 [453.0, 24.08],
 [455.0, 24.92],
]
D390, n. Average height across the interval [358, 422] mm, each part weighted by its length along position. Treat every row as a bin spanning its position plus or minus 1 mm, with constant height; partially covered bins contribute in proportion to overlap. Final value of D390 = 20.3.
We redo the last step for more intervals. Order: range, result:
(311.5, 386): 19.6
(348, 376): 19.1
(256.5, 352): 21.4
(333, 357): 20.1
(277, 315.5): 23.1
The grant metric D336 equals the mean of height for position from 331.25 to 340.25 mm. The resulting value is 19.6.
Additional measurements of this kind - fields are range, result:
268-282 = 22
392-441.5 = 21.7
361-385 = 18.2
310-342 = 20.3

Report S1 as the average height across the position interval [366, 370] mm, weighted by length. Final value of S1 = 18.9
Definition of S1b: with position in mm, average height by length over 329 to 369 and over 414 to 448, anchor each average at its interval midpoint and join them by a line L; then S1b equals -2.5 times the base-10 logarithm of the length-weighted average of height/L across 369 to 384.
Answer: 0.24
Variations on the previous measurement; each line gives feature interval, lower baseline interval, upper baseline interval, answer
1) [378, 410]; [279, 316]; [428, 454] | 0.08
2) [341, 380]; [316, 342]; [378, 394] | 0.06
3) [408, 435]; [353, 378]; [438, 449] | 0.03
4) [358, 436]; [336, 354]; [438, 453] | 0.07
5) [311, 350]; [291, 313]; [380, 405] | 0.13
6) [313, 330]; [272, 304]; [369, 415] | 0.09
